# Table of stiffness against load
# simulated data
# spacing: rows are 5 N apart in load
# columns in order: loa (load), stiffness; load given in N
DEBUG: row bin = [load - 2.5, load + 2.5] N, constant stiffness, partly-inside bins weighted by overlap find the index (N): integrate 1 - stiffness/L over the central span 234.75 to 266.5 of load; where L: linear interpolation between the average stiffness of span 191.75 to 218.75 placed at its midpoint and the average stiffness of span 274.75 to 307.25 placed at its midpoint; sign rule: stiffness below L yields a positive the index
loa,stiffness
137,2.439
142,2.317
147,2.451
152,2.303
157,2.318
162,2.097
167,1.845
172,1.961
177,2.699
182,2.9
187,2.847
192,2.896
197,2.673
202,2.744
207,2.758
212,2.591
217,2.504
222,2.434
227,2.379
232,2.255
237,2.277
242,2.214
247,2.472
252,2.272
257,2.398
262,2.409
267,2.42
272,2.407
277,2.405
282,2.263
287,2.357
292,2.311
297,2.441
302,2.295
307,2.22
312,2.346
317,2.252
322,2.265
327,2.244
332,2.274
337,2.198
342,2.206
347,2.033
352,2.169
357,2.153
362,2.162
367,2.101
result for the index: 1.92 N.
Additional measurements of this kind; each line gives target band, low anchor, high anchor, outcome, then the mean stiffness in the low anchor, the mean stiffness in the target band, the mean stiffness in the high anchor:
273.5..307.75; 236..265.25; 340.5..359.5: -1.12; 2.35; 2.34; 2.14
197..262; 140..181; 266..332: -4.34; 2.27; 2.45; 2.32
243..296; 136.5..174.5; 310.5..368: -4.02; 2.2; 2.37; 2.2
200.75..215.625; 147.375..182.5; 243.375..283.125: -2.28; 2.28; 2.68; 2.38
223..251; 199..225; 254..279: 2.11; 2.6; 2.32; 2.41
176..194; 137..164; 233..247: -4.23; 2.31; 2.85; 2.29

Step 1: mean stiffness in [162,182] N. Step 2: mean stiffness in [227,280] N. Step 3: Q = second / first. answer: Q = 1.05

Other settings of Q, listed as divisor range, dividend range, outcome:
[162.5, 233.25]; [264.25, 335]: 0.92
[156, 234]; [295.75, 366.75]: 0.89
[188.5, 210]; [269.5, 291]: 0.85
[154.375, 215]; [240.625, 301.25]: 0.94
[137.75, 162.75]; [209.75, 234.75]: 1.05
